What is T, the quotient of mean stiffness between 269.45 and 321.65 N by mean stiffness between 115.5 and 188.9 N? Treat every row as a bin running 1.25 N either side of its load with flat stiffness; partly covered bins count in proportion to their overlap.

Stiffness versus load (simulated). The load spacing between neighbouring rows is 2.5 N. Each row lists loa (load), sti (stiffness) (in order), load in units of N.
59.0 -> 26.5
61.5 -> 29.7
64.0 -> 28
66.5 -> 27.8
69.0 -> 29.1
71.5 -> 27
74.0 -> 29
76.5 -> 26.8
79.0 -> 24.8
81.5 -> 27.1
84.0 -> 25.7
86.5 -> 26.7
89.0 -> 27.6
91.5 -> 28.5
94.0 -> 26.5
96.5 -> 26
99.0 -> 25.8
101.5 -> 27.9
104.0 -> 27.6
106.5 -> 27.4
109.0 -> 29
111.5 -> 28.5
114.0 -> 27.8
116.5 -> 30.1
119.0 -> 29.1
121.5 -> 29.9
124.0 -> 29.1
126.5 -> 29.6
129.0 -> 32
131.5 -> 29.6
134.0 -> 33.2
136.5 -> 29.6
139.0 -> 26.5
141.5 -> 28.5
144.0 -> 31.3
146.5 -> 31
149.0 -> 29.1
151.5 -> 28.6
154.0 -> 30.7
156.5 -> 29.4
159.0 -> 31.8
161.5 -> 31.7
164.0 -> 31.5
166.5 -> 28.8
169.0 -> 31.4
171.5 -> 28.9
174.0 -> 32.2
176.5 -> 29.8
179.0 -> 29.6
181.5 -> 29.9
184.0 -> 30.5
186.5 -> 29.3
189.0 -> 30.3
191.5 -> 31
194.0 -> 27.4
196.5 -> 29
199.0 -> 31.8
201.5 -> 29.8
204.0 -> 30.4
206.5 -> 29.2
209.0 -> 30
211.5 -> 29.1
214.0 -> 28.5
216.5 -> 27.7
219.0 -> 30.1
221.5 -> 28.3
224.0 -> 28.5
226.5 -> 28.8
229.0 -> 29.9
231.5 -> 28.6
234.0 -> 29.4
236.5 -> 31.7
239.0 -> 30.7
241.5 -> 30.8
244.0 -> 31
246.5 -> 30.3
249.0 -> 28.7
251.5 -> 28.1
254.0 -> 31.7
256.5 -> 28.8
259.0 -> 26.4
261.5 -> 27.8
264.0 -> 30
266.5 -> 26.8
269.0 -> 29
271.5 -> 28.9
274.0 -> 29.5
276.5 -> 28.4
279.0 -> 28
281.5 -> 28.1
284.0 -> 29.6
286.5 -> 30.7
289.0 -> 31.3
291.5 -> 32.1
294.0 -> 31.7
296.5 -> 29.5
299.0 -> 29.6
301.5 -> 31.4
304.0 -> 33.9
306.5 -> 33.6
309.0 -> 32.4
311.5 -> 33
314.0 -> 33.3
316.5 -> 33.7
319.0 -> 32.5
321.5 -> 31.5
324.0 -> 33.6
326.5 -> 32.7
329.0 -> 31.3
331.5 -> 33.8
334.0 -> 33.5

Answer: 1.0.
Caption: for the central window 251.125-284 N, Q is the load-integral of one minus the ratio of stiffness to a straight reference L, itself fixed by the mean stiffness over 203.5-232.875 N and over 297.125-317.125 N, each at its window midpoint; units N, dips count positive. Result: 2.47 N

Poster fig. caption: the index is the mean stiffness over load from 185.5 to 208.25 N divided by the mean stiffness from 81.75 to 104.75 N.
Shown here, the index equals 1.11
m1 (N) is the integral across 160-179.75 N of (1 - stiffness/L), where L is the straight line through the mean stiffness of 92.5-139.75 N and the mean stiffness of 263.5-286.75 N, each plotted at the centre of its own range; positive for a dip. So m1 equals -1.2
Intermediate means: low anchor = 28.7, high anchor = 28.8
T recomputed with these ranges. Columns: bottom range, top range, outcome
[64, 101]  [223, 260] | 1.09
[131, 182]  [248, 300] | 0.97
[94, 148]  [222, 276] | 1.01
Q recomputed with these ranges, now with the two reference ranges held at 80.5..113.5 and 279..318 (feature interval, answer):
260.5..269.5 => 0.7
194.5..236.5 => 0.5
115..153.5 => -2.4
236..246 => -0.2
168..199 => -1.0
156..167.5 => -0.9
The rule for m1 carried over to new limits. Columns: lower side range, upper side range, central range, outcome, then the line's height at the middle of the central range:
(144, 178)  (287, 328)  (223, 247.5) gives 1.0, 31.3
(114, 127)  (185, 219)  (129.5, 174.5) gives -1.2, 29.4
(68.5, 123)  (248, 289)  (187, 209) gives -1.2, 28.4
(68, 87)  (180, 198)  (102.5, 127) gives -0.8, 27.9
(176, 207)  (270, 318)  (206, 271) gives 2.5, 30.4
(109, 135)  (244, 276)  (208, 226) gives 0.2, 29.2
